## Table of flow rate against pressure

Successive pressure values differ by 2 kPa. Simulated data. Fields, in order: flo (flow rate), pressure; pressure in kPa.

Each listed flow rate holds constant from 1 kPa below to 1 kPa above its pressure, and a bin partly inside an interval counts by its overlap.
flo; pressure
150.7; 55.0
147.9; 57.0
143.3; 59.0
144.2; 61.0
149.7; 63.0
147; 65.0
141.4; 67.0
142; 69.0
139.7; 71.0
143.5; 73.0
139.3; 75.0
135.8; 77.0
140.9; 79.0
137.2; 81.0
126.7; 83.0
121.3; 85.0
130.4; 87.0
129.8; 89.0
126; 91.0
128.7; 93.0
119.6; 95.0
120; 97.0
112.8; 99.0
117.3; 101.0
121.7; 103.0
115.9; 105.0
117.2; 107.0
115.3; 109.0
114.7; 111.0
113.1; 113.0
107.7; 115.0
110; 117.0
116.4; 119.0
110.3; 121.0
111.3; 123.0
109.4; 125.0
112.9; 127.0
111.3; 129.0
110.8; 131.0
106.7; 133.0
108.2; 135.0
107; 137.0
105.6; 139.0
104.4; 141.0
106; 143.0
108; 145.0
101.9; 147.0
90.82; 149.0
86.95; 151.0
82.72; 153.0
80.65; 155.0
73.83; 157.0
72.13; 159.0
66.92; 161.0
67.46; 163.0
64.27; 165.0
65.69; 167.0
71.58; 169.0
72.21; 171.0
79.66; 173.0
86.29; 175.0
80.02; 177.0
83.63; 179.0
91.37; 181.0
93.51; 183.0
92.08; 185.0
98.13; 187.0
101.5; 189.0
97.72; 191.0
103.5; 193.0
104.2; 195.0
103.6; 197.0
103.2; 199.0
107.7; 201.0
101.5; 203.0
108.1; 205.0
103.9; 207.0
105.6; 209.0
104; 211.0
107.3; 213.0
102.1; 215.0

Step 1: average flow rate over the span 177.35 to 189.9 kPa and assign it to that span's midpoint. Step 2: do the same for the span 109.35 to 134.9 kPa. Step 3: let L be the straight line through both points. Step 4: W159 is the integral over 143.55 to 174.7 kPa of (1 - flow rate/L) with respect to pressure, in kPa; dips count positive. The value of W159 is 6.44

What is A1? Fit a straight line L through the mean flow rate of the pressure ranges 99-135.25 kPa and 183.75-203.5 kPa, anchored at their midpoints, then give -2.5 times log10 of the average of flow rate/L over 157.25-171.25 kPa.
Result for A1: 0.47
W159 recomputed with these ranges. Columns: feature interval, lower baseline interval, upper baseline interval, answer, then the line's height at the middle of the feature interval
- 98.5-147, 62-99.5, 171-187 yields 0.9 kPa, 113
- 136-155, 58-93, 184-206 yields 3.0 kPa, 117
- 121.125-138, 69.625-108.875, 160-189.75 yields -0.7 kPa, 105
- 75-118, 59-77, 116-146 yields 1.8 kPa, 128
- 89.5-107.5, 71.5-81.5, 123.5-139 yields 1.0 kPa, 127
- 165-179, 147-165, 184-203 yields 2.0 kPa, 88.1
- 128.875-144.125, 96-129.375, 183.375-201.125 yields 0.4 kPa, 110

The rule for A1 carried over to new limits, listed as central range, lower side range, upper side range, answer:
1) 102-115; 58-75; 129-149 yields 0.06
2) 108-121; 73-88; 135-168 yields -0.01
